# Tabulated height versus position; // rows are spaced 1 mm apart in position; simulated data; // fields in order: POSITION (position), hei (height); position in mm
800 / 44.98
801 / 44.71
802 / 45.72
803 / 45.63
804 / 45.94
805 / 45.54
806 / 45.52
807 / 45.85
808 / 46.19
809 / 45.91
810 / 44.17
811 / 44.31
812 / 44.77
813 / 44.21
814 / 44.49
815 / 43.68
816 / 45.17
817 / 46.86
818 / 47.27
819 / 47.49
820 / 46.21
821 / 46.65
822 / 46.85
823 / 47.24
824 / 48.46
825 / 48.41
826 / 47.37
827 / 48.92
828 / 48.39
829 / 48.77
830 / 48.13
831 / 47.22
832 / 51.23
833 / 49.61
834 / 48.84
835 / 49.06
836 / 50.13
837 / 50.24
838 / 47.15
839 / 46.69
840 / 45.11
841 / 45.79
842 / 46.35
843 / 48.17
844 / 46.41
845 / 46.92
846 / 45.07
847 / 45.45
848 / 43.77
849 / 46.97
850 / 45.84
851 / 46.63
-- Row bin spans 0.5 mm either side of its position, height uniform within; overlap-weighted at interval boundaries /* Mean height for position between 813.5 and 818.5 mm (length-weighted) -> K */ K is 45.5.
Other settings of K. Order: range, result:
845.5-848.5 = 44.8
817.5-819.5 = 47.4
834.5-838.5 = 49.1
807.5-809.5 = 46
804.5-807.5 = 45.6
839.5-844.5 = 46.4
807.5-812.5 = 45.1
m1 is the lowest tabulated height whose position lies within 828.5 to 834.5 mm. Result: 47.22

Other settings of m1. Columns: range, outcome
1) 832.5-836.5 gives 48.84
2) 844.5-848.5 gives 43.77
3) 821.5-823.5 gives 46.85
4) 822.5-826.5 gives 47.24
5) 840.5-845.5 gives 45.79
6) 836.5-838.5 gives 47.15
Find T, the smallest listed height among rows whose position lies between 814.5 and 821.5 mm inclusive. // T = 43.68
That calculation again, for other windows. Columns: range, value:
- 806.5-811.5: 44.17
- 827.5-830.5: 48.13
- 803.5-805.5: 45.54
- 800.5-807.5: 44.71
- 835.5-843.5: 45.11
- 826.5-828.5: 48.39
